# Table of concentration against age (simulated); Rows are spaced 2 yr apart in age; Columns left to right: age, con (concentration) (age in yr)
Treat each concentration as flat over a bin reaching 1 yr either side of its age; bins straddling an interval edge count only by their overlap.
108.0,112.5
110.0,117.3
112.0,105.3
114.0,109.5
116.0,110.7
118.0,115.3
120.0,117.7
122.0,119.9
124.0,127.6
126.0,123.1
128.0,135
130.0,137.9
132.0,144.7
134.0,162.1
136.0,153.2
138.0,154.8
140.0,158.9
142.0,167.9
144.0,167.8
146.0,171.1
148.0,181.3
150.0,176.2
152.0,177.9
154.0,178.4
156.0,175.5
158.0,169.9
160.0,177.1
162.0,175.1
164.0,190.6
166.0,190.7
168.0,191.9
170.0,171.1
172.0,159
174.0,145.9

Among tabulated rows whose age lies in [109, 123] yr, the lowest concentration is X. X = 105.3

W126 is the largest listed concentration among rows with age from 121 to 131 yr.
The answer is 137.9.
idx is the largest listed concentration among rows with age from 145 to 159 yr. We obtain 181.3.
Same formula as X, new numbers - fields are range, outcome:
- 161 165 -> 175.1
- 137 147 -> 154.8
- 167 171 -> 171.1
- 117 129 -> 115.3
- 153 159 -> 169.9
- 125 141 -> 123.1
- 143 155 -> 167.8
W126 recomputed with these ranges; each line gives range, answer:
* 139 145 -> 167.9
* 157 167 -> 190.7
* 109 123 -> 119.9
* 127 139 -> 162.1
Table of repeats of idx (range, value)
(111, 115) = 109.5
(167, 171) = 191.9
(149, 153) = 177.9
